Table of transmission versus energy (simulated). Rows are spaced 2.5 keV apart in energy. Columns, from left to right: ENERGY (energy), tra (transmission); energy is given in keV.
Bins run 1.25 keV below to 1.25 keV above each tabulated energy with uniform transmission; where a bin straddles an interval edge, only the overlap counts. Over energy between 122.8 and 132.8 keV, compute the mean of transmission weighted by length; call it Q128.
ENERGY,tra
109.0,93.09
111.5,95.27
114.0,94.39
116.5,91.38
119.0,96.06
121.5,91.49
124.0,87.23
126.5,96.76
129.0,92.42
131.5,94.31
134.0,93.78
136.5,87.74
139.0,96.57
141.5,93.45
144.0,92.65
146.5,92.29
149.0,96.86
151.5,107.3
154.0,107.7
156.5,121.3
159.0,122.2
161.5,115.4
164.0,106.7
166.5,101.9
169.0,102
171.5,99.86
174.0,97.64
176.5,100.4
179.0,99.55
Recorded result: 92.7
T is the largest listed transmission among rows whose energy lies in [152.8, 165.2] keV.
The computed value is 122.2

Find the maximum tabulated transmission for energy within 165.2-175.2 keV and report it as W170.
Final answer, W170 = 102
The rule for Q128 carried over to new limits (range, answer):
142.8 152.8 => 97.4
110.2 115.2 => 94.8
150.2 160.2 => 114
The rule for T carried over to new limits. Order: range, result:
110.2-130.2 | 96.76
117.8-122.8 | 96.06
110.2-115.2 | 95.27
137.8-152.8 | 107.3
